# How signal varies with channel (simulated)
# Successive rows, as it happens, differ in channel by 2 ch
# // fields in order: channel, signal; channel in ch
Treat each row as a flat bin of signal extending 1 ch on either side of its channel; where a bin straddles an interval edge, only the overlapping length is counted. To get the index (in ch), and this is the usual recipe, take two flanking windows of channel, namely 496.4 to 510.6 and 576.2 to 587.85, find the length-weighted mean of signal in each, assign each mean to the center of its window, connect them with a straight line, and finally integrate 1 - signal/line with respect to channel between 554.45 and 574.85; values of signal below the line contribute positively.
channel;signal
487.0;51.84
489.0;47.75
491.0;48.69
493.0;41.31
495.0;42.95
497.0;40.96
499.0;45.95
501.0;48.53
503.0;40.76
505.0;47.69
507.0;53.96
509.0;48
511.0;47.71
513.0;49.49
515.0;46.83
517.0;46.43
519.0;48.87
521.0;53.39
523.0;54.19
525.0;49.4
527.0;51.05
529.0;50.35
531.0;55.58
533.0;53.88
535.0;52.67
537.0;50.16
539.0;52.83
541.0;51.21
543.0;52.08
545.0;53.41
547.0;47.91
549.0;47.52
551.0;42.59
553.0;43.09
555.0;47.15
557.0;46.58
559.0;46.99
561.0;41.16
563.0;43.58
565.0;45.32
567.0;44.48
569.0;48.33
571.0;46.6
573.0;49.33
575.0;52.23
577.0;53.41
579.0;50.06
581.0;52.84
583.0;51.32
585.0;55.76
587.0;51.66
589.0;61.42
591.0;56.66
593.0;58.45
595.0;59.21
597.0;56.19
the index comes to 2.0 ch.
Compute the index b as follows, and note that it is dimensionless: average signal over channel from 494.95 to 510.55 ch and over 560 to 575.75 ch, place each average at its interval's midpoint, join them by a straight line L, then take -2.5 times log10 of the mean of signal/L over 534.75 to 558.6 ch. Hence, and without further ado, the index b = -0.06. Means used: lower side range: 46.3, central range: 48.8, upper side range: 46.3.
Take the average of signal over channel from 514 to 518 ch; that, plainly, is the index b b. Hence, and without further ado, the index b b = 46.6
